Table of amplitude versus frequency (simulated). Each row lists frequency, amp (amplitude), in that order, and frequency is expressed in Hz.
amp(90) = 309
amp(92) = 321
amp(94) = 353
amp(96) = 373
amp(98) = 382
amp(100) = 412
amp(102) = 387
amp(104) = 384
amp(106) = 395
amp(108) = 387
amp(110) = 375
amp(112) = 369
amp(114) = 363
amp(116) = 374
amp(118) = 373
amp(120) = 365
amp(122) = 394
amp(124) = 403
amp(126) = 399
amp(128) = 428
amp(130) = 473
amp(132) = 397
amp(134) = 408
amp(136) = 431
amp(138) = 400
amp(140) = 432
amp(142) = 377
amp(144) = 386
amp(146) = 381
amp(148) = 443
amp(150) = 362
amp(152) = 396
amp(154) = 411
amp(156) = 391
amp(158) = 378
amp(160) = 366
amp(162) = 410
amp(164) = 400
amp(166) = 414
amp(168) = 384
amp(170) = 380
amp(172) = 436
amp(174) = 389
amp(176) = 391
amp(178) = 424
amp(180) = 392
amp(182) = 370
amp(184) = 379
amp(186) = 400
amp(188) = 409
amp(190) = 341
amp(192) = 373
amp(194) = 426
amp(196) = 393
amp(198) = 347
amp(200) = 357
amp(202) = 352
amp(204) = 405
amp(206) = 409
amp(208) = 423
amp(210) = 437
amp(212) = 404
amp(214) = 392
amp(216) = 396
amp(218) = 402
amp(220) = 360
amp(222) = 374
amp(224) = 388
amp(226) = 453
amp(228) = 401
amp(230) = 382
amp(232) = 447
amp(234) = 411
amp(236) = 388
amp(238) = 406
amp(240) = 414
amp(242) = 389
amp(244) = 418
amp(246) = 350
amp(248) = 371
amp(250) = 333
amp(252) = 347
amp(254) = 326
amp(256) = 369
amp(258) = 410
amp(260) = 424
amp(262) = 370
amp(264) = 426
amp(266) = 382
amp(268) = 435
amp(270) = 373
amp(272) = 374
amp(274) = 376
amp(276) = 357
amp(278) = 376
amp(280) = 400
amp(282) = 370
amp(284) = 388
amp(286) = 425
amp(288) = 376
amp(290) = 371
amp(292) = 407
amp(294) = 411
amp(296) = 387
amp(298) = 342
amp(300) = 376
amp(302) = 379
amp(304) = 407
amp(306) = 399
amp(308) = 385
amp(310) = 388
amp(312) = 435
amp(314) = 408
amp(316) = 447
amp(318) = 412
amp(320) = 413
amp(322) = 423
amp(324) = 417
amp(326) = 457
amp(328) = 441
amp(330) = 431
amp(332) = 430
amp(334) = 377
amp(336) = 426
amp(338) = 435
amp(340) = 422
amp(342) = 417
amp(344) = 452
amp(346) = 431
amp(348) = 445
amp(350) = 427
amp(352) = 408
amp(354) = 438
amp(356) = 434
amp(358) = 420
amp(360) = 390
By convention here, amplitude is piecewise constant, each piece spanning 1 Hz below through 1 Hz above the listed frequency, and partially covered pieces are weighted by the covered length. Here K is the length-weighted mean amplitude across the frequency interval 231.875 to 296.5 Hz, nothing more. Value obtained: 387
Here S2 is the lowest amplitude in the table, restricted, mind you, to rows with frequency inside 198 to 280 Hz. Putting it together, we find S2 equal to 326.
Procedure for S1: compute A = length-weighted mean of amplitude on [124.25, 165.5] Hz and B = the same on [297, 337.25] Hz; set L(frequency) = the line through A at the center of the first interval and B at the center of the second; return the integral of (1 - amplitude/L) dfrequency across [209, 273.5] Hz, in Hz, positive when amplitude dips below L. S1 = 2.4 Hz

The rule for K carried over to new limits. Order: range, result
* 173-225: 390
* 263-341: 402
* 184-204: 379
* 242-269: 382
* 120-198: 398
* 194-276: 390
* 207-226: 400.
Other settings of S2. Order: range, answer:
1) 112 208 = 341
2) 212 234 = 360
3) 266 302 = 342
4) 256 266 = 369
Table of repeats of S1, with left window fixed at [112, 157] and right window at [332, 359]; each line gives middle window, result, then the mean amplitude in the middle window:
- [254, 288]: 2.25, 389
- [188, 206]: 1.27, 378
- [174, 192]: 0.78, 387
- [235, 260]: 2.09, 379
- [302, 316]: 0.53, 405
